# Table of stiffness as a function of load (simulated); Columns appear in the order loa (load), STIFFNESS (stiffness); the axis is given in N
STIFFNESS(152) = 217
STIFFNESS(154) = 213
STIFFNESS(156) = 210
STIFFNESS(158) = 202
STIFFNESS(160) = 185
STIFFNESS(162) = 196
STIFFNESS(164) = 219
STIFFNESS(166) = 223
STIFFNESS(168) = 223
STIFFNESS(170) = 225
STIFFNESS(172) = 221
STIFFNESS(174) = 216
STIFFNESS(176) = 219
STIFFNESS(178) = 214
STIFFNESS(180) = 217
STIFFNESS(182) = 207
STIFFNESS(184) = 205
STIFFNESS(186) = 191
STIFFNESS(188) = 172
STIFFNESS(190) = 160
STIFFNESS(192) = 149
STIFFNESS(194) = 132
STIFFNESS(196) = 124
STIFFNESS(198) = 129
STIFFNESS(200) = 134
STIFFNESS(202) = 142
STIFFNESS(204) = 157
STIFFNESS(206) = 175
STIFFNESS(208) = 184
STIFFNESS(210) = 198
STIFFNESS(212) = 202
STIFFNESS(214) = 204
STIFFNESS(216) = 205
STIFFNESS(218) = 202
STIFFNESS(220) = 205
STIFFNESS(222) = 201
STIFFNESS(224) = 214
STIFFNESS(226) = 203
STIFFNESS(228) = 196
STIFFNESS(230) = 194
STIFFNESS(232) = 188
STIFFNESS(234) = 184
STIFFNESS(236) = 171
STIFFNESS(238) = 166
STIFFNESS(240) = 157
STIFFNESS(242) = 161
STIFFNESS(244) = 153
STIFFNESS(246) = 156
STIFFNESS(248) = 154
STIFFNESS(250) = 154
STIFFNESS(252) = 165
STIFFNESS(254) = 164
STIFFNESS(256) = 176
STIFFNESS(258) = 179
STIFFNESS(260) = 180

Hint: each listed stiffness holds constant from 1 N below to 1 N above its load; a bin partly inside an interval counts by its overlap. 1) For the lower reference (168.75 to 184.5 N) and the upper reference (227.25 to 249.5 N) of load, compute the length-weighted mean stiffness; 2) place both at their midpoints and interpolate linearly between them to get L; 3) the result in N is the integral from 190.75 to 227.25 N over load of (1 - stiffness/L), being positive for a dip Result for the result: 2.8 N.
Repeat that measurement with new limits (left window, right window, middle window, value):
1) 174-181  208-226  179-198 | 3.78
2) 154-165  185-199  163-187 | -4.97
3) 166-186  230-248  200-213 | 1.28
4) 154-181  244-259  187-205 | 4.76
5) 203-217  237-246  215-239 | -2.92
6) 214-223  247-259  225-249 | 1.28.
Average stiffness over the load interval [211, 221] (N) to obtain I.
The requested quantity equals 204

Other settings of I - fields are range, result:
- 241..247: 157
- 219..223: 203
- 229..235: 189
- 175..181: 217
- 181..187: 201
